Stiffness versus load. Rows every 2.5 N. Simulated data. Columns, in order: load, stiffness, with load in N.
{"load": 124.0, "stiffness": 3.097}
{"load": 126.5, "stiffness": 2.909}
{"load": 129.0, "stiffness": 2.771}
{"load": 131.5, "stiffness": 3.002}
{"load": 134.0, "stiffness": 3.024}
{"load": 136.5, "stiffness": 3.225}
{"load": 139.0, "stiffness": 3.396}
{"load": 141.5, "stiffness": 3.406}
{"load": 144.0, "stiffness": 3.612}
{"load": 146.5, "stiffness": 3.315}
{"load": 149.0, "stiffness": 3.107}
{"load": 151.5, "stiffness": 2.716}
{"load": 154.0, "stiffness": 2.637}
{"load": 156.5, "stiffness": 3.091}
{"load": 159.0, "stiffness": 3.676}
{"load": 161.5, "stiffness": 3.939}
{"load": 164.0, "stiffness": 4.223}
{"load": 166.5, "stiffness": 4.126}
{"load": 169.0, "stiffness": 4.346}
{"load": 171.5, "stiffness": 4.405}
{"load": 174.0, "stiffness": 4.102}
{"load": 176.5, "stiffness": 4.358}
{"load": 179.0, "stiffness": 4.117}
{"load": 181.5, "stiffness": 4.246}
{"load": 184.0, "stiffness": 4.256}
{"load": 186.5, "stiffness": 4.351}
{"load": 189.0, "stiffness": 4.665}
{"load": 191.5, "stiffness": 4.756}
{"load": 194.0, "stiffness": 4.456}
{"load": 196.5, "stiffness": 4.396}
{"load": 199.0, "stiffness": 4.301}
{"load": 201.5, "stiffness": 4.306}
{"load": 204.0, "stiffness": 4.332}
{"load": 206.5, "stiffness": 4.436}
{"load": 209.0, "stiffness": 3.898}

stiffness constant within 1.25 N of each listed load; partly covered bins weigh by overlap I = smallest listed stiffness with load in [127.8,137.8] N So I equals 2.771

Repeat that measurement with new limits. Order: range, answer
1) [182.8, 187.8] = 4.256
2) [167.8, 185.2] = 4.102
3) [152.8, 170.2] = 2.637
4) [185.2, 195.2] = 4.351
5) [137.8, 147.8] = 3.315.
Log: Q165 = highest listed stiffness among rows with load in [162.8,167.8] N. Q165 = 4.223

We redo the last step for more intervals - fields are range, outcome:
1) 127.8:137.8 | 3.225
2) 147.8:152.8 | 3.107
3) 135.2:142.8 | 3.406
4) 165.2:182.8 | 4.405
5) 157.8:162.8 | 3.939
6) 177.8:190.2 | 4.665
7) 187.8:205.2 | 4.756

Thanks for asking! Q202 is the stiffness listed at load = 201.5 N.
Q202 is 4.306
